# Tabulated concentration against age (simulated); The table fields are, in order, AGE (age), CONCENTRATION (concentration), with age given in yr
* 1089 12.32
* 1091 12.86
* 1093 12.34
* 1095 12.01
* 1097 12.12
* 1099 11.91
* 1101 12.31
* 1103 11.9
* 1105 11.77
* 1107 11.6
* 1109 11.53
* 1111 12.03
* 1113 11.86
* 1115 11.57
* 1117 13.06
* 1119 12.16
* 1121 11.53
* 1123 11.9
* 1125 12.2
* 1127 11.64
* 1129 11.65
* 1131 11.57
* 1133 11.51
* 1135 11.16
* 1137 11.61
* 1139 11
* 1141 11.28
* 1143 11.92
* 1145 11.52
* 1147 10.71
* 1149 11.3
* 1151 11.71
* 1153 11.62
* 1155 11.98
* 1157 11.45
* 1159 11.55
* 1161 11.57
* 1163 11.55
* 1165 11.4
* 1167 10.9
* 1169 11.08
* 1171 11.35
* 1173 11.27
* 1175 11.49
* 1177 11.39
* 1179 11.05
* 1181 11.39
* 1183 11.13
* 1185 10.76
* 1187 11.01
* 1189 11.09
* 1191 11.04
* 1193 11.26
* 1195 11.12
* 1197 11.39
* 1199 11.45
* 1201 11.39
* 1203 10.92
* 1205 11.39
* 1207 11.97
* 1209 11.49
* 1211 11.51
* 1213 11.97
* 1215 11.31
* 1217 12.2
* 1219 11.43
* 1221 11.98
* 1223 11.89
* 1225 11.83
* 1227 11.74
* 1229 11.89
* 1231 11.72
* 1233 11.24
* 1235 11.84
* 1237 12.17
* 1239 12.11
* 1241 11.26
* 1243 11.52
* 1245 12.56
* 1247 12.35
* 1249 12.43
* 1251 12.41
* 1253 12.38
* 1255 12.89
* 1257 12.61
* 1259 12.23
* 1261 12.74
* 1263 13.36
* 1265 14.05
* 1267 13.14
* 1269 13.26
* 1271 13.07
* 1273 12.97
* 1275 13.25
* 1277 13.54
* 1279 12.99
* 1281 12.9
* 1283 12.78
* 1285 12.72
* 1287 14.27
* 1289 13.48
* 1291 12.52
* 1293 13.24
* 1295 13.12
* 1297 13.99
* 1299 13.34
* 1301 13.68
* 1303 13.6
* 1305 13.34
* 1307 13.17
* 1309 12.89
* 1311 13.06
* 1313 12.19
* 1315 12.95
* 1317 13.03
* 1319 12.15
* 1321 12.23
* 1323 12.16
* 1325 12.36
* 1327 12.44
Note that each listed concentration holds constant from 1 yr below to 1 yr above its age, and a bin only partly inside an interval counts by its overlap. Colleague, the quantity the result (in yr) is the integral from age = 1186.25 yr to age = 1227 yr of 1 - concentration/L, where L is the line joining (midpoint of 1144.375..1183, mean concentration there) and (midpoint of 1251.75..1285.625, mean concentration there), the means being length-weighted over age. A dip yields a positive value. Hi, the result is 1.85 yr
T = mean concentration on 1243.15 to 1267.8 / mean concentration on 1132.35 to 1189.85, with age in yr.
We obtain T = 1.12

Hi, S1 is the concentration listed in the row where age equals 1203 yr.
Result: 10.92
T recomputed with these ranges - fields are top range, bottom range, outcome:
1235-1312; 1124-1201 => 1.14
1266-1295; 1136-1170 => 1.15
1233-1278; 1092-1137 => 1.06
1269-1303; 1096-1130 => 1.11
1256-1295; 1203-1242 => 1.12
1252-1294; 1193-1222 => 1.13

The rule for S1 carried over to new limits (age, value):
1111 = 12.03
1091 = 12.86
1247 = 12.35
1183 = 11.13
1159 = 11.55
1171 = 11.35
